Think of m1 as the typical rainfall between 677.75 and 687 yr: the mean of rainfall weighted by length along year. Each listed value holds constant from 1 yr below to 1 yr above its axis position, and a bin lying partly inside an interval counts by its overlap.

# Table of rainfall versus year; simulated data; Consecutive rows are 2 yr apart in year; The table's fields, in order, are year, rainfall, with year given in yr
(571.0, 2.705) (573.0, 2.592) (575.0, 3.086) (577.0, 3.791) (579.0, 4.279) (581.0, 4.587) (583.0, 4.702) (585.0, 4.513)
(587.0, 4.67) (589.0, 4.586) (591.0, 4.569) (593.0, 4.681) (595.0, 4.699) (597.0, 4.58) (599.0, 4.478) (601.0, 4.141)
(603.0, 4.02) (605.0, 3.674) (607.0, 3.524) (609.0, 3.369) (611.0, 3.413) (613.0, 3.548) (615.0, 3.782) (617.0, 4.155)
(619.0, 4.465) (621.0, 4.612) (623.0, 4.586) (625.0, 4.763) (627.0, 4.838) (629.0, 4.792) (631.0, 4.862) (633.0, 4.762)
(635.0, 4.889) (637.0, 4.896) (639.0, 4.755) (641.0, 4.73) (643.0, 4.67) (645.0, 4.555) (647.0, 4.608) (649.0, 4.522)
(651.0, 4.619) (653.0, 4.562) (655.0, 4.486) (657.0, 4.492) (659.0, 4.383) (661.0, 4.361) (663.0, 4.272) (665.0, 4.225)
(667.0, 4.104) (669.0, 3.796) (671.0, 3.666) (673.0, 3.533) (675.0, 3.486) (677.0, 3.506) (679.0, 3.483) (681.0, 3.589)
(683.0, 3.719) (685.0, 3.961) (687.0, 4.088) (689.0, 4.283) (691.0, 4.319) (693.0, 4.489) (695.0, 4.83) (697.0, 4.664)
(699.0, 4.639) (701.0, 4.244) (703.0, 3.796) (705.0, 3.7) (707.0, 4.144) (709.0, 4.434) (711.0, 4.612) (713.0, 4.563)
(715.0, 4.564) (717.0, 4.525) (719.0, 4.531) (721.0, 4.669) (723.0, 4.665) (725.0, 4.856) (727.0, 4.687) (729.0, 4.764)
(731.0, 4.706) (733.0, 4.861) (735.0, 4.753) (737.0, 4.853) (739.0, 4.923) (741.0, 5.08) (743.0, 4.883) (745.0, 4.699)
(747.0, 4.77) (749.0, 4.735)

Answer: 3.73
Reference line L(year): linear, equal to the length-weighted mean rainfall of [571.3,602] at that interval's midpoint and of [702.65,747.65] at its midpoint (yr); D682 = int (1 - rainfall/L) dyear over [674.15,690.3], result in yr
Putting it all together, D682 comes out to 2.6 yr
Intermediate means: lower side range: 4.23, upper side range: 4.62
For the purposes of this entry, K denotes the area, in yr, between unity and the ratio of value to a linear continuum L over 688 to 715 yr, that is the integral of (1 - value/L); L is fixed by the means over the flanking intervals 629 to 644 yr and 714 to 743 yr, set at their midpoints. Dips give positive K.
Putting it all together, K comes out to 2.2 yr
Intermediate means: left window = 4.79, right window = 4.75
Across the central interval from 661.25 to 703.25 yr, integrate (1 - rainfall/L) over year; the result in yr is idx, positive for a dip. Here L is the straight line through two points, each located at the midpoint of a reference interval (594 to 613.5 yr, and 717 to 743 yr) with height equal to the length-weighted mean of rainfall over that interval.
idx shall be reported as 4.0 yr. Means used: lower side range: 3.95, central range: 4.04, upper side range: 4.77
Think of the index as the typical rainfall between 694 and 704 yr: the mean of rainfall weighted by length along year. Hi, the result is 4.43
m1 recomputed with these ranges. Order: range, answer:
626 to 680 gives 4.36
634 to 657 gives 4.66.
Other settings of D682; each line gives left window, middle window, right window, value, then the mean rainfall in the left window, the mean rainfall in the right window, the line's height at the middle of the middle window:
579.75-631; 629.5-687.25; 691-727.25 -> 1.66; 4.32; 4.47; 4.4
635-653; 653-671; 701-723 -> 1.36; 4.68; 4.36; 4.59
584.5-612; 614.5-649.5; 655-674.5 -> -4.13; 4.2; 4.1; 4.15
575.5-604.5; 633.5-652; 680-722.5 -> -1.41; 4.41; 4.31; 4.36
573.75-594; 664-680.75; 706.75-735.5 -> 2.98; 4.32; 4.63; 4.52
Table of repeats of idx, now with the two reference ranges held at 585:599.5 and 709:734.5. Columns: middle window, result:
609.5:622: 1.7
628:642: -0.6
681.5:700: 1.3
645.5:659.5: 0.3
